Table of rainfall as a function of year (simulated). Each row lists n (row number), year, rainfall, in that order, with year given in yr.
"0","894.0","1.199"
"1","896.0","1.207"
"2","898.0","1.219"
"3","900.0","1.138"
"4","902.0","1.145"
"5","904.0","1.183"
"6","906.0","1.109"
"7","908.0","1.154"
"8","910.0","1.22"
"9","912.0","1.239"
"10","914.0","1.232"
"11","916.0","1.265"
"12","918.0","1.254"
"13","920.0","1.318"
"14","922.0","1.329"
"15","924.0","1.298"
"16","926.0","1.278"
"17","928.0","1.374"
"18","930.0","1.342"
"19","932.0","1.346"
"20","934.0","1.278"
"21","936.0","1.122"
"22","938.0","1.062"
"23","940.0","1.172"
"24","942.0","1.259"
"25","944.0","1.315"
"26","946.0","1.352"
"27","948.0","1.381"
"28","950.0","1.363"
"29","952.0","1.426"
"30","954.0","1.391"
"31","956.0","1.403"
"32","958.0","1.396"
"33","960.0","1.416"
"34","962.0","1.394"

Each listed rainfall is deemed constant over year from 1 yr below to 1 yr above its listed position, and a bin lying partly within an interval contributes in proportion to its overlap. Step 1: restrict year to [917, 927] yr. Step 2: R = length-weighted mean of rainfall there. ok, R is 1.3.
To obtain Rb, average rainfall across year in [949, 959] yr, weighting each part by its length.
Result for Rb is 1.4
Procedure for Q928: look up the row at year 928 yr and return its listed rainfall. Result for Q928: 1.374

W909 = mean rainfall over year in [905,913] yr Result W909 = 1.18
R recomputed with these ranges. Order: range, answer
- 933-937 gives 1.2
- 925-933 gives 1.33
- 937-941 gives 1.12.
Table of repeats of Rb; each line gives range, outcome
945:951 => 1.37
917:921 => 1.29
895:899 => 1.21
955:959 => 1.4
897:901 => 1.18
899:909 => 1.15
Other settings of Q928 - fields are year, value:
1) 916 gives 1.265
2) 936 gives 1.122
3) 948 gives 1.381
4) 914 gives 1.232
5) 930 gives 1.342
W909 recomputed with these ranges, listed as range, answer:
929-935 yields 1.32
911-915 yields 1.24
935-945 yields 1.19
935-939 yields 1.09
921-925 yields 1.31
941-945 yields 1.29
